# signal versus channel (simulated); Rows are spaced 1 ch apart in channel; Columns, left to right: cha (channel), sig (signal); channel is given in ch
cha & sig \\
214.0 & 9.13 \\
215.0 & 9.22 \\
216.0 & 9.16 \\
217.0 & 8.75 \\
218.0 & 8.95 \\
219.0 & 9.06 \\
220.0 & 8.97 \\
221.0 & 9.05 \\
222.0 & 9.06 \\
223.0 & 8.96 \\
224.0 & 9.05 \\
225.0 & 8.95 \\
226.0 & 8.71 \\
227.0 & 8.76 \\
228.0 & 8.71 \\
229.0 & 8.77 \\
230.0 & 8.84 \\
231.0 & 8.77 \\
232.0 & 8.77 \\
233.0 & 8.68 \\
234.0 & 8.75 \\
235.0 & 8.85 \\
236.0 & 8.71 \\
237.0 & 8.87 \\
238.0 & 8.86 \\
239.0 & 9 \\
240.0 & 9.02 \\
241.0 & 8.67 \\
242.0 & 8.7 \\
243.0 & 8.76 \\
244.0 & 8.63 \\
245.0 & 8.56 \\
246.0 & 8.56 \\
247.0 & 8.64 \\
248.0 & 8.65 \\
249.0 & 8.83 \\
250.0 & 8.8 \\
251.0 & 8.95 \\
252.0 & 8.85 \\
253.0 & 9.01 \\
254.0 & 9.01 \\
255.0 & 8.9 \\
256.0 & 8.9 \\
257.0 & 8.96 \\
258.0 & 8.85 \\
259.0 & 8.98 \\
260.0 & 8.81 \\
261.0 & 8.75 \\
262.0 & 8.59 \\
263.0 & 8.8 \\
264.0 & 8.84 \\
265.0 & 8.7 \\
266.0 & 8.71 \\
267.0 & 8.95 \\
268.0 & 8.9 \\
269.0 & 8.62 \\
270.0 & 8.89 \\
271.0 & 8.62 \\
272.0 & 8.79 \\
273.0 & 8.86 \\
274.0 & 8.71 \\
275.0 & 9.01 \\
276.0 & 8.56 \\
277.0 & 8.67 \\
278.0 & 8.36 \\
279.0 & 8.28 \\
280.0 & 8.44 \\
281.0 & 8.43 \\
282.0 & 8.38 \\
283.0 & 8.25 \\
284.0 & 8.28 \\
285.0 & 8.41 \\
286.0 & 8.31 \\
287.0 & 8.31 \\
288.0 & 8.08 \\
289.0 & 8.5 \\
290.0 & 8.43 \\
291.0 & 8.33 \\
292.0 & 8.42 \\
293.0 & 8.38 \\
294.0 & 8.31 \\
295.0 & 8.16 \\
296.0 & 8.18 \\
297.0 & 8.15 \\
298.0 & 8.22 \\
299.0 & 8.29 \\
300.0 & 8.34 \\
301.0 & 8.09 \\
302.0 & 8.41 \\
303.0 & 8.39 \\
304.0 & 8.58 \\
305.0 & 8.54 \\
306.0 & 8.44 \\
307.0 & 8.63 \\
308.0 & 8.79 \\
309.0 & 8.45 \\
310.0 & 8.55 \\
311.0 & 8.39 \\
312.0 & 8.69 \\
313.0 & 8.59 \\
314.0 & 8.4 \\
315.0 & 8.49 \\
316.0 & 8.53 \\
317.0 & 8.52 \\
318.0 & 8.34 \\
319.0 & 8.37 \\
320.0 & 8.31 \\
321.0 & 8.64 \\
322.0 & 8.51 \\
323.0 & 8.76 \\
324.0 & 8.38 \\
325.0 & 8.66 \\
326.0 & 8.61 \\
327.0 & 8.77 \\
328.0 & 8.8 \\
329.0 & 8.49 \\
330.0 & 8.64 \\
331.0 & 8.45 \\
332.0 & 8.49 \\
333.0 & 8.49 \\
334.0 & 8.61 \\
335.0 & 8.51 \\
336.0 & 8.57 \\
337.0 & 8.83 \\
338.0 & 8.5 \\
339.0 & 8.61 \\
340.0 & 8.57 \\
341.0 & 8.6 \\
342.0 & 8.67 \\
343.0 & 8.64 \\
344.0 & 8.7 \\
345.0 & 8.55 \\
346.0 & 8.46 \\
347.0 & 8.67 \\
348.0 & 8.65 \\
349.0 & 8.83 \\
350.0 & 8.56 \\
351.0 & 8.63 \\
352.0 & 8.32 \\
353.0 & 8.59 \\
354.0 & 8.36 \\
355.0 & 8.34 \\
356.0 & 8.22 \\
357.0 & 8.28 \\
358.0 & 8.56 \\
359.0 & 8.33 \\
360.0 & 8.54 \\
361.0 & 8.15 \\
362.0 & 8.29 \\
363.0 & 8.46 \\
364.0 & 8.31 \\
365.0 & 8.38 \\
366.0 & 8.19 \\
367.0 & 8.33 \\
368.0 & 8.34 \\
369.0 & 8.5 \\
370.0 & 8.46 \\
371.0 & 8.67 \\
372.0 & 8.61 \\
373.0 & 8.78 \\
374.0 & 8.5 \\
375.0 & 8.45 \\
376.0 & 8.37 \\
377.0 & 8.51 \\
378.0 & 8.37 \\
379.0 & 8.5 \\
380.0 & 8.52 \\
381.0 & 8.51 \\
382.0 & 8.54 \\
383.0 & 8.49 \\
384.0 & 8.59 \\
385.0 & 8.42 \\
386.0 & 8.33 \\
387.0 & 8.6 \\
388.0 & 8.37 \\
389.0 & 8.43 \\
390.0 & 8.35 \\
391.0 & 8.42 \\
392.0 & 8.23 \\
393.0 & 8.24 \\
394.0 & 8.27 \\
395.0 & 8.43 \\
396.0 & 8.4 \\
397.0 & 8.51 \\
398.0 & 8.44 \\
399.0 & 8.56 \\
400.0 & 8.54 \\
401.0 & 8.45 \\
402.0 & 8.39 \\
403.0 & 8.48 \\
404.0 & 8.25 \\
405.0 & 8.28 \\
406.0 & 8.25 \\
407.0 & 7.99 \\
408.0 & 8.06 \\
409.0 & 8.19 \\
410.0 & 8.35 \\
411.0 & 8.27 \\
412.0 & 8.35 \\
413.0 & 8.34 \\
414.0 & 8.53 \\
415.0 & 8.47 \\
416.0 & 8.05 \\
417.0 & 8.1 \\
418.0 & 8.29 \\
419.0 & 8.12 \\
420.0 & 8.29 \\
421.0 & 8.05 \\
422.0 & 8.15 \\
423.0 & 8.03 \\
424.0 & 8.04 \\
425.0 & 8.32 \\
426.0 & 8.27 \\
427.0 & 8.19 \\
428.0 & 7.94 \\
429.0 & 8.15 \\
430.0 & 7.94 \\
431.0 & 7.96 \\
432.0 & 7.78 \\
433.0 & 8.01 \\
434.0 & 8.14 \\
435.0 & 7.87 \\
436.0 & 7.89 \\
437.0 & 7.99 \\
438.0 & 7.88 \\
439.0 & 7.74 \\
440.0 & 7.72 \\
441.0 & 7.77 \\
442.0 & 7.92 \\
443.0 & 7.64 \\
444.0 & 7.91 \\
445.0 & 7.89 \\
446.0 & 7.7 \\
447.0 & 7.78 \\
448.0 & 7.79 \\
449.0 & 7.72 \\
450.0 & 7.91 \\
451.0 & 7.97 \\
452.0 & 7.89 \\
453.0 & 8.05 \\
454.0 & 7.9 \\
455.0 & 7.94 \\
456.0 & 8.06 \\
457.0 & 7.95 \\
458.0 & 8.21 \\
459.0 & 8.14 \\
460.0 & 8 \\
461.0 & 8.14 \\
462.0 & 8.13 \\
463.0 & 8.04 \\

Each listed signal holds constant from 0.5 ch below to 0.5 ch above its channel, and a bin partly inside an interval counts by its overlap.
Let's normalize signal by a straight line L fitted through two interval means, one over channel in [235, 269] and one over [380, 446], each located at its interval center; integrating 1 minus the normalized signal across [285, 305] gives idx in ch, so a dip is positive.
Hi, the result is 0.8 ch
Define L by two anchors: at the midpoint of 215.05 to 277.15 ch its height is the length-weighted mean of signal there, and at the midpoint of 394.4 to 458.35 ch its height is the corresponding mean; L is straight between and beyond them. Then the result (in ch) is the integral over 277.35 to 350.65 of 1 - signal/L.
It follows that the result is 0.61 ch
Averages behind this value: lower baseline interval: 8.83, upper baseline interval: 8.1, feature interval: 8.48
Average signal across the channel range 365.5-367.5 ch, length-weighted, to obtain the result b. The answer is 8.26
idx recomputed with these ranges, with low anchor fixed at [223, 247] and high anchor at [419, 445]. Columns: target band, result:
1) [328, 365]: -0.8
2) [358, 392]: -0.9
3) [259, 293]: 0.1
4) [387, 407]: -0.6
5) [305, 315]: -0.1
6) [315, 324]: -0.1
